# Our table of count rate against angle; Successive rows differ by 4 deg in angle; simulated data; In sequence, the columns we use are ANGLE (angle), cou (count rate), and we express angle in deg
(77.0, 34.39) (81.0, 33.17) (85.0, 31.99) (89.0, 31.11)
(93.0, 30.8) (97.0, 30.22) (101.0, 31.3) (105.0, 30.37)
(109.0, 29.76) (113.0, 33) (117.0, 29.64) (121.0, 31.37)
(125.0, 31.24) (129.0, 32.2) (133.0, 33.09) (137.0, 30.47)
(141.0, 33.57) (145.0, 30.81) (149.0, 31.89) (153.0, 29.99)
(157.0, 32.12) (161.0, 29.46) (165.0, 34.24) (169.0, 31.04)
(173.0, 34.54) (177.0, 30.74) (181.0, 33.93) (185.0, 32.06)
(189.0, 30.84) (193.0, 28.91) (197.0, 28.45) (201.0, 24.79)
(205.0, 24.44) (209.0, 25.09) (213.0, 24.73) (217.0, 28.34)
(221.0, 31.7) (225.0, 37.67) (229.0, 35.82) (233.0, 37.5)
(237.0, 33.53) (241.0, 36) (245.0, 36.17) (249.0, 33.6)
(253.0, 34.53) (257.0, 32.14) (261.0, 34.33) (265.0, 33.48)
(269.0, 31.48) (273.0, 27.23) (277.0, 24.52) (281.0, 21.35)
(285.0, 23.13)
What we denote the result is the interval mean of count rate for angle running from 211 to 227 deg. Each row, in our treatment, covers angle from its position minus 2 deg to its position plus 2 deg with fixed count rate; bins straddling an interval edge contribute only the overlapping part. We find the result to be 30.6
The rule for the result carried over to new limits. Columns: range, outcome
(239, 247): 36.1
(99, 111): 30.5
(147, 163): 30.9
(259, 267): 33.9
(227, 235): 36.7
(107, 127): 31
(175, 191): 31.9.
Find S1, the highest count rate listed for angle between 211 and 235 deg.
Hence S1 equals 37.67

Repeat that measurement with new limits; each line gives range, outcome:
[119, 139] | 33.09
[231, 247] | 37.5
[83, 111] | 31.99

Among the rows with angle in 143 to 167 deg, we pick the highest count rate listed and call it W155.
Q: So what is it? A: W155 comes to 34.24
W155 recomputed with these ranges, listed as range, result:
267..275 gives 31.48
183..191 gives 32.06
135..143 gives 33.57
